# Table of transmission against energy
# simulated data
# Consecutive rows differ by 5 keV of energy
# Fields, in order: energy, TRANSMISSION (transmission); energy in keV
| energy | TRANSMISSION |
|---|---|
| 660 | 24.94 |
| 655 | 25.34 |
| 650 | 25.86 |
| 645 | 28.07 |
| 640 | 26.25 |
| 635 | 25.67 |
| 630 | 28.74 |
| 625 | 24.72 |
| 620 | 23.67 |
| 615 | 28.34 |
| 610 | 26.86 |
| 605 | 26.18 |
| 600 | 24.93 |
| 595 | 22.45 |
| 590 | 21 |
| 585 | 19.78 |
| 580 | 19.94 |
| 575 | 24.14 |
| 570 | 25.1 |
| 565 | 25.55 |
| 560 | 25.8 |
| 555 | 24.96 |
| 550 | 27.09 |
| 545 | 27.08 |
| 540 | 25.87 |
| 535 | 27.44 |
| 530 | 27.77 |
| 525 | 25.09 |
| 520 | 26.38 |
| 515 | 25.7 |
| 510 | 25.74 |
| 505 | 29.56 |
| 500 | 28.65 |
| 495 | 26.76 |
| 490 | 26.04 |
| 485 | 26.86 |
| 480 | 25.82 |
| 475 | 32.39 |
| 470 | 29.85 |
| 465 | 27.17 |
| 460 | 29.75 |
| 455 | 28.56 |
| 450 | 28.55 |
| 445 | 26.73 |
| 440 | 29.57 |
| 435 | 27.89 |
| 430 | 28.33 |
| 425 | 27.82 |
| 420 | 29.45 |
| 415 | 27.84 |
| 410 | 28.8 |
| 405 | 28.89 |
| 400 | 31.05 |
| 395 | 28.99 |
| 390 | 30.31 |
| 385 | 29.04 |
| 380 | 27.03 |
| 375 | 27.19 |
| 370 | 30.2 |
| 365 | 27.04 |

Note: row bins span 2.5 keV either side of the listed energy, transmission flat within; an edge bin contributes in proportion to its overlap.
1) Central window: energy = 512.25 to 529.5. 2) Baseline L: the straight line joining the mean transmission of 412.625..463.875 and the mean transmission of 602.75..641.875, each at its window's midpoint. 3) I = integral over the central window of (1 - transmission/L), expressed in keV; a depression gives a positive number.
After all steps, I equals 0.95 keV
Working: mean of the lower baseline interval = 28.4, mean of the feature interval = 26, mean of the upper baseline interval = 26.3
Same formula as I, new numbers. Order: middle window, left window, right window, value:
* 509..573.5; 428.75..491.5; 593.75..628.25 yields 1.7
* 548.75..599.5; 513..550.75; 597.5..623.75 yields 5.2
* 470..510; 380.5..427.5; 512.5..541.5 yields -1.2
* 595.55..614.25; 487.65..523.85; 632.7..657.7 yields 0.4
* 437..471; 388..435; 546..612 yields -1.0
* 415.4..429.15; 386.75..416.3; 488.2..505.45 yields 0.2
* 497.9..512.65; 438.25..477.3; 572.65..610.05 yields -0.6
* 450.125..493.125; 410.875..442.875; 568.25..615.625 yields -1.8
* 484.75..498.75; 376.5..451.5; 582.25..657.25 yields 0.3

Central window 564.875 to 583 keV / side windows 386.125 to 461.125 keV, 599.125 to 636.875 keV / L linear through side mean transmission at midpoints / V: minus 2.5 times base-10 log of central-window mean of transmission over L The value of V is 0.15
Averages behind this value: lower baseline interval 28.8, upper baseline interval 26.2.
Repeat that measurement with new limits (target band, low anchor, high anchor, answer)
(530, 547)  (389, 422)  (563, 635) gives -0.04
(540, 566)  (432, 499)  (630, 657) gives 0.05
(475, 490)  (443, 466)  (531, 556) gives 0.02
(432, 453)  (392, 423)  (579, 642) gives 0.01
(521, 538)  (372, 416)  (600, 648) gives 0.03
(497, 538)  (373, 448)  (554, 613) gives -0.05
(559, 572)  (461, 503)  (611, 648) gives 0.07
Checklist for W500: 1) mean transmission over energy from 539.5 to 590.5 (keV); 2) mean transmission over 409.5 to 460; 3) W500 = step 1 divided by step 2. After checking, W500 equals 0.85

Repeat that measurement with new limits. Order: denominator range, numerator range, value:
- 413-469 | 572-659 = 0.87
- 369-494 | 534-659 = 0.88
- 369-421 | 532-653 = 0.87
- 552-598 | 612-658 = 1.13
